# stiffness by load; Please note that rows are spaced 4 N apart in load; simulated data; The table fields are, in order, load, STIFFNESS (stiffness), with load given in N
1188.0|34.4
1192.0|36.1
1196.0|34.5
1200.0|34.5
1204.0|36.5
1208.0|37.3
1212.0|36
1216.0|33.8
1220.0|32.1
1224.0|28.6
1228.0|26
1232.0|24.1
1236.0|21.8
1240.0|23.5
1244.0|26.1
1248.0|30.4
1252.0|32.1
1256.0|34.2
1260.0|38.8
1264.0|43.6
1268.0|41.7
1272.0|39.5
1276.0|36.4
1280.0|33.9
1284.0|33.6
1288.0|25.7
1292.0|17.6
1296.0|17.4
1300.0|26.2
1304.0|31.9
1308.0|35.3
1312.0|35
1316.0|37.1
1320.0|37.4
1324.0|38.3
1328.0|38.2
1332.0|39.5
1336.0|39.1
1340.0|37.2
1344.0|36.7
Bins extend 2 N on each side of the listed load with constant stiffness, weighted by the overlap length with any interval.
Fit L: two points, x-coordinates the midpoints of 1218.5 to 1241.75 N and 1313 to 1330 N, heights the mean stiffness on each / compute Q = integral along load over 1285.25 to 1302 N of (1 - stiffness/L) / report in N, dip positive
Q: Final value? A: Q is 5.8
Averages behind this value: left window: 25.9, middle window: 22.3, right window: 37.6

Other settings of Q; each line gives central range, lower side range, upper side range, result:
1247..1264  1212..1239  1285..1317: -4.25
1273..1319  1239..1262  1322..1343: 6.25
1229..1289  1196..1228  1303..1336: 4.69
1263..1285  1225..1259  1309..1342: -4.68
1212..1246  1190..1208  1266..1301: 6.32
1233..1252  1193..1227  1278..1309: 3.21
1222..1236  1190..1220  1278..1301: 3.00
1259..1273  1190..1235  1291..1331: -3.89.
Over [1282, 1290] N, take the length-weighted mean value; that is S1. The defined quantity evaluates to 29.6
